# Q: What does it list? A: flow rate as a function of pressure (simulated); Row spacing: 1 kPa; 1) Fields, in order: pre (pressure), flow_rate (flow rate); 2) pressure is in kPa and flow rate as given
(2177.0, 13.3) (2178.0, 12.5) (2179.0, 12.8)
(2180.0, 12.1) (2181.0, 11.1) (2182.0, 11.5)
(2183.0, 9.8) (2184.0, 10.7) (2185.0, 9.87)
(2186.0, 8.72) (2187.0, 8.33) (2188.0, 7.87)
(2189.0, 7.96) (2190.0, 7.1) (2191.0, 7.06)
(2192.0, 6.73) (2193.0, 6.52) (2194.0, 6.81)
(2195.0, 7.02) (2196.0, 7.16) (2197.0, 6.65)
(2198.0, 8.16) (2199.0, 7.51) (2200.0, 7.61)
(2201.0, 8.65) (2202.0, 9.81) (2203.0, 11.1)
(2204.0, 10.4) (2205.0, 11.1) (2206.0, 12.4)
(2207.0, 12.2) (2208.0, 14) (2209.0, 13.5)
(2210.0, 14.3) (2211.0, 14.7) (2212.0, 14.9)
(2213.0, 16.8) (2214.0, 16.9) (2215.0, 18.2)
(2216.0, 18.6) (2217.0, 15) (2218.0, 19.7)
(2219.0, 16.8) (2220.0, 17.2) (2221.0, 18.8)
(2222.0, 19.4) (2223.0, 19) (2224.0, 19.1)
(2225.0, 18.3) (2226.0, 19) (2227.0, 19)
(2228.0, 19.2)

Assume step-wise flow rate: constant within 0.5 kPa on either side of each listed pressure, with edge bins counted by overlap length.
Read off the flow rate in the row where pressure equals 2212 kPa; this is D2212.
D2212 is 14.9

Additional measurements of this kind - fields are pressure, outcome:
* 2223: 19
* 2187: 8.33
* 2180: 12.1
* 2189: 7.96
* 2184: 10.7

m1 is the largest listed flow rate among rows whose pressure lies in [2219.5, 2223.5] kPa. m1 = 19.4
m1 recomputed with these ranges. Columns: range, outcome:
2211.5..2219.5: 19.7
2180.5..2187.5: 11.5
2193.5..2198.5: 8.16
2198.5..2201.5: 8.65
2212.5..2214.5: 16.9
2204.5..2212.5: 14.9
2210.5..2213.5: 16.8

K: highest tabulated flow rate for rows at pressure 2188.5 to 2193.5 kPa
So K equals 7.96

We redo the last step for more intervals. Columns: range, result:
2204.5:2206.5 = 12.4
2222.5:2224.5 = 19.1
